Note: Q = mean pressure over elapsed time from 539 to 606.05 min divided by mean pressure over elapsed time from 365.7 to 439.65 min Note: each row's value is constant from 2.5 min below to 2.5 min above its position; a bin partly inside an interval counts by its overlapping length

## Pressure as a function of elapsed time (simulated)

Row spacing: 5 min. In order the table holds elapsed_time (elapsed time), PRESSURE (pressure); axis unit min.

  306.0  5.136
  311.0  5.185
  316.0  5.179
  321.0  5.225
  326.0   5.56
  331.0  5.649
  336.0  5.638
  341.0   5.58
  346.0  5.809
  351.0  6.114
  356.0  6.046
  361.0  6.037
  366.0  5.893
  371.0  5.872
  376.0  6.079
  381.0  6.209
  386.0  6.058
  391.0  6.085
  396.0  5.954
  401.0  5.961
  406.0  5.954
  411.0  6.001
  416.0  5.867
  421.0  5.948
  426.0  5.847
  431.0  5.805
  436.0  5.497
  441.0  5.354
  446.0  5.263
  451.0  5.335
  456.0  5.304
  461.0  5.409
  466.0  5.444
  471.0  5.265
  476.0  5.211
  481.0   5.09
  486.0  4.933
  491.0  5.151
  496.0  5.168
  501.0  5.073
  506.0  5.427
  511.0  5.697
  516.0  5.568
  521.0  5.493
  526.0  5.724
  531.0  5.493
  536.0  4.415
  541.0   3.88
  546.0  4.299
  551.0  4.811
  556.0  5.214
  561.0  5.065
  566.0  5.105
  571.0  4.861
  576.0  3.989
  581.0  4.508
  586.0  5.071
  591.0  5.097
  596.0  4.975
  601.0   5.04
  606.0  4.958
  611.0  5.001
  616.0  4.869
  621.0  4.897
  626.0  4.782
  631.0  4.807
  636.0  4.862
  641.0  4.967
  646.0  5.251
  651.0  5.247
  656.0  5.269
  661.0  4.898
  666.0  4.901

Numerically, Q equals 0.8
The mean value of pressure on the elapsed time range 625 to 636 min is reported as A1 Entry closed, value 4.81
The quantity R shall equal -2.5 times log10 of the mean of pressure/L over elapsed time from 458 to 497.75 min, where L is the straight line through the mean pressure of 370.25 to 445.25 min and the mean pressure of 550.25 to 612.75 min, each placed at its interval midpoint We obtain 0.06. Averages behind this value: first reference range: 5.89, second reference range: 4.9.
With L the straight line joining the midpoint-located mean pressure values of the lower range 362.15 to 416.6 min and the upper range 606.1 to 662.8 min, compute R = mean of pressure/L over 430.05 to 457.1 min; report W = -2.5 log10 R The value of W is 0.07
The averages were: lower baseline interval 6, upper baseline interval 4.99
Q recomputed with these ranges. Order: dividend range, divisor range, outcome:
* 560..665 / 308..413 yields 0.85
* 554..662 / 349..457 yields 0.85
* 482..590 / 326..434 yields 0.85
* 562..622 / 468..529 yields 0.92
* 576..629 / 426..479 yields 0.90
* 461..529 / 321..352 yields 0.94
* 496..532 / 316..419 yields 0.93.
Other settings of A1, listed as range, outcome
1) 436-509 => 5.26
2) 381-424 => 5.99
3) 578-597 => 4.88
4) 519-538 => 5.3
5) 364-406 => 6.01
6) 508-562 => 5.06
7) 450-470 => 5.37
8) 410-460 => 5.6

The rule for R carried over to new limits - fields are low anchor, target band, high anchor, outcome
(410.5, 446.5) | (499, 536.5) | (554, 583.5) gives -0.06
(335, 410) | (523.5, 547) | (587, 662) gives 0.12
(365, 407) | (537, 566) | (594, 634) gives 0.12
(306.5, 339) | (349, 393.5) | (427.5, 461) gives -0.12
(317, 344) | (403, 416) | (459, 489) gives -0.12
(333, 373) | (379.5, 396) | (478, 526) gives -0.06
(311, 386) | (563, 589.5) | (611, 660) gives 0.09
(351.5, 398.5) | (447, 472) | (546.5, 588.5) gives 0.03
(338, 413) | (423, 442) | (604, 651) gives 0.02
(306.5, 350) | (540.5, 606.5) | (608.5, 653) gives 0.06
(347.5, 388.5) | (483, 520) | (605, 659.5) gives 0.04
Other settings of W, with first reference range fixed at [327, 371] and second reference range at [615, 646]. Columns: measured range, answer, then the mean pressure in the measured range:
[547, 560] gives 0.05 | 4.94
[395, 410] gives -0.06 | 5.96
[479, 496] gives 0.06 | 5.07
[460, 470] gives 0.01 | 5.4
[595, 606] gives 0.00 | 5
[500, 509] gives 0.00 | 5.3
